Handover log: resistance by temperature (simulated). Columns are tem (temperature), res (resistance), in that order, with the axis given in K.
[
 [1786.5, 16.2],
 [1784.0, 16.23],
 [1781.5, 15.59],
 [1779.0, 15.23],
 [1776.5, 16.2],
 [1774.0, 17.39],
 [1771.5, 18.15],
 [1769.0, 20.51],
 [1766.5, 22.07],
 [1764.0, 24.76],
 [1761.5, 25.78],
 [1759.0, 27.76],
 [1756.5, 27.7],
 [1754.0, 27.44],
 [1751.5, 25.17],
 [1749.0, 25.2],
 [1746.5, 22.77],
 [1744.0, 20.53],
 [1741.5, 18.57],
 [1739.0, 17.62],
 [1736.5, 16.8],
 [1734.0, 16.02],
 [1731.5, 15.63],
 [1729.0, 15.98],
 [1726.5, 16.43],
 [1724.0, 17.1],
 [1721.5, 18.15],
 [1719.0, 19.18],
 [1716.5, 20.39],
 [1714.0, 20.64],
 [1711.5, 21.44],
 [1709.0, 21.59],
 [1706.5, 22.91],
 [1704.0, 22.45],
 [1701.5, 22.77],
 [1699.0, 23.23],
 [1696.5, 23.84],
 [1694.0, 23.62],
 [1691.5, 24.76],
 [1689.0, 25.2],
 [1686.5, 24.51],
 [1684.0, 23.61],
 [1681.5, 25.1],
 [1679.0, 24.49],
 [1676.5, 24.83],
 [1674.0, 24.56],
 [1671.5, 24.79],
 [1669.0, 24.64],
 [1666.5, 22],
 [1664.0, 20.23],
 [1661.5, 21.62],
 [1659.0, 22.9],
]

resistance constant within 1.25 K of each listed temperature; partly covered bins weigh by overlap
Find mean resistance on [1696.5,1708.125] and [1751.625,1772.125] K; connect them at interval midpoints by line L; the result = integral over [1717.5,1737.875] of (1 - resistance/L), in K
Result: 5.7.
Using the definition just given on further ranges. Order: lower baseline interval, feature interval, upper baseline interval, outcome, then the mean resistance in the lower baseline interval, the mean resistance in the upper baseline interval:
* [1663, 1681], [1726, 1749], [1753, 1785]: 3.9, 23.8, 21.1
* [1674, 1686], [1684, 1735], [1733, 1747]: 1.9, 24.5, 18.5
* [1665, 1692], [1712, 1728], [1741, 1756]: 3.5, 24.4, 23.7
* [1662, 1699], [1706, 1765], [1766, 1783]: -2.8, 23.9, 17.7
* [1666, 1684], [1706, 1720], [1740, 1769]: 1.9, 24.4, 24.1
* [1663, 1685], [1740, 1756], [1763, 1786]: -3.0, 23.8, 18.3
